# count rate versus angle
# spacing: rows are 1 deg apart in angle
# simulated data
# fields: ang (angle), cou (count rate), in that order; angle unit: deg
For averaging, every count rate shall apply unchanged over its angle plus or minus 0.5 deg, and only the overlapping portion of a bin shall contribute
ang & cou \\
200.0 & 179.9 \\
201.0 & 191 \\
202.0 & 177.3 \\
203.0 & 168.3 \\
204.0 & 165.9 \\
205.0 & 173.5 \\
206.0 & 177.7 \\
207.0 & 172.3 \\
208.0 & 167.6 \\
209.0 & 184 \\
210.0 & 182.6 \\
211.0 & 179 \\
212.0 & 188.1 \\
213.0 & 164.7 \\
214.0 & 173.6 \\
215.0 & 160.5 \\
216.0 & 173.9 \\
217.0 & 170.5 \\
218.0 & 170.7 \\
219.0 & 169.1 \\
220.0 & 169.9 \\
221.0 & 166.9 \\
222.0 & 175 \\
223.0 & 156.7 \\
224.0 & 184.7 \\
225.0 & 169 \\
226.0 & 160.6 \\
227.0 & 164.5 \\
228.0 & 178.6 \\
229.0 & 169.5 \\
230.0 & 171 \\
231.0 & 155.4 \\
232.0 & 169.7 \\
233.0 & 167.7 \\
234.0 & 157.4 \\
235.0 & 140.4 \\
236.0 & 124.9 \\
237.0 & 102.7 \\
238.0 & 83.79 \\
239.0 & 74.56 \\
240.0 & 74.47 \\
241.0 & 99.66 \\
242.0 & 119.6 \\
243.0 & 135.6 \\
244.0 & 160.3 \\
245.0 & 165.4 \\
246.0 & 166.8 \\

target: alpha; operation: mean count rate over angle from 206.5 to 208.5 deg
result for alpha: 170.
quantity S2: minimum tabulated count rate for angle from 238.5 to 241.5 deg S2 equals 74.47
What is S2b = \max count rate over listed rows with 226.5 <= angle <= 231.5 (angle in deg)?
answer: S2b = 178.6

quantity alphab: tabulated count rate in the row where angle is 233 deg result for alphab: 167.7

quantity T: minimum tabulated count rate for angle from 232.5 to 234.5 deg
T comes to 157.4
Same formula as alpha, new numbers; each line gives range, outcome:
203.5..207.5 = 172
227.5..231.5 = 169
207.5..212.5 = 180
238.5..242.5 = 92.1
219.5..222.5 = 171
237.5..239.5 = 79.2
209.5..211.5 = 181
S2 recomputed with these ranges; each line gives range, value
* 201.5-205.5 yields 165.9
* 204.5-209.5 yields 167.6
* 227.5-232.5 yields 155.4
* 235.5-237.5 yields 102.7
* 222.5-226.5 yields 156.7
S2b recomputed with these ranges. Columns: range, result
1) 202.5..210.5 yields 184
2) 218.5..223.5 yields 175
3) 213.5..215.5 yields 173.6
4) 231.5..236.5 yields 169.7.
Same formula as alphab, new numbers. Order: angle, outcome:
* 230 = 171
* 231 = 155.4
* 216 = 173.9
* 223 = 156.7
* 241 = 99.66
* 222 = 175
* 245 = 165.4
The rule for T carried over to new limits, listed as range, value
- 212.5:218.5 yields 160.5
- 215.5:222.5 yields 166.9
